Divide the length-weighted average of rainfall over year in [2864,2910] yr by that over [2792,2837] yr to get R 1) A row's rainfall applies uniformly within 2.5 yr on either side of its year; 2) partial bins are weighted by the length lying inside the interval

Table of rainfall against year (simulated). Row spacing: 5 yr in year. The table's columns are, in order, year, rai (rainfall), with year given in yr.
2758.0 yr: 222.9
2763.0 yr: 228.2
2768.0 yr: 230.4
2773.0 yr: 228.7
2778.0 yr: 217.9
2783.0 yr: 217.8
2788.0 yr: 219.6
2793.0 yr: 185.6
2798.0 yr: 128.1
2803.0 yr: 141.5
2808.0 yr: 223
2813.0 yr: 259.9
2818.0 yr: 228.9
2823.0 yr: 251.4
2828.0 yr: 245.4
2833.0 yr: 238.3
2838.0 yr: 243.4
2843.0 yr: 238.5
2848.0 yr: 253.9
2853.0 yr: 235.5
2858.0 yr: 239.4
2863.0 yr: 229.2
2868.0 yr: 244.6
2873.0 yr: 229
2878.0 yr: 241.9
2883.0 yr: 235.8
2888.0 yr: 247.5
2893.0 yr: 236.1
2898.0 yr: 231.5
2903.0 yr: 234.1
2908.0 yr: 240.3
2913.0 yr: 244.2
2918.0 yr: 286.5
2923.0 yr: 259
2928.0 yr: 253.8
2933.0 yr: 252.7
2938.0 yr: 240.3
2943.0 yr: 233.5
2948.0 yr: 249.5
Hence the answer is 1.11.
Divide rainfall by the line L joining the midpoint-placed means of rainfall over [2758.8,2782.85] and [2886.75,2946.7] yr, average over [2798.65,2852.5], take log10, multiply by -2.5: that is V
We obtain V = 0.02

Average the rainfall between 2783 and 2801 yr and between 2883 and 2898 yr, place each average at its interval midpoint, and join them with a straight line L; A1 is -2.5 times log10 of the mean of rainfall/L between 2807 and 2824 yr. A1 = -0.23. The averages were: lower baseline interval 182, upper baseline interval 239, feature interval 241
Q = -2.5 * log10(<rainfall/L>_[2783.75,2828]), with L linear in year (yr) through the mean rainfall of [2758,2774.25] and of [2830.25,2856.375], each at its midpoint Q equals 0.14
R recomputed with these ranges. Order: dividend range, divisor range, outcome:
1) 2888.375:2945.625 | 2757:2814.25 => 1.19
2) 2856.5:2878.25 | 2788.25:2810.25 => 1.36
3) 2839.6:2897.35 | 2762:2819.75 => 1.15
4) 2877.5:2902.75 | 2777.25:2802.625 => 1.27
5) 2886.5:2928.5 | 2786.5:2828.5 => 1.20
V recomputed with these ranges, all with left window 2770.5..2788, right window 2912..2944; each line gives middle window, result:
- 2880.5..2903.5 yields 0.04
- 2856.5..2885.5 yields 0.02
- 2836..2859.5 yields -0.03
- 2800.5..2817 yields 0.09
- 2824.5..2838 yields -0.05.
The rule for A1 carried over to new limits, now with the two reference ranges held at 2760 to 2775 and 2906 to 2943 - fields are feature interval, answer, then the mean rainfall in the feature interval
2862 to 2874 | 0.039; 236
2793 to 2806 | 0.496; 148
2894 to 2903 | 0.071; 233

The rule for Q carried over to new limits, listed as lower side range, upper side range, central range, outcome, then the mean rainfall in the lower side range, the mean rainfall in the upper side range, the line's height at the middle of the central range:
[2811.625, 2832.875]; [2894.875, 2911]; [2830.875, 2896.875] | 0.00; 245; 236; 240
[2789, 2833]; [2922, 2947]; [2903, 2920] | -0.05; 210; 247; 240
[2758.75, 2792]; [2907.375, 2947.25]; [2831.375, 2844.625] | -0.03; 222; 252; 234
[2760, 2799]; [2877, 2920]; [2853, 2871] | -0.02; 210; 244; 234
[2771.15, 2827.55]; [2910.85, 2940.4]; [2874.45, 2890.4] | 0.00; 210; 256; 241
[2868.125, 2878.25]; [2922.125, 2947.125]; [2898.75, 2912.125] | 0.02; 236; 247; 242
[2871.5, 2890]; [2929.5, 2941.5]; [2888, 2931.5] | -0.02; 239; 246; 243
